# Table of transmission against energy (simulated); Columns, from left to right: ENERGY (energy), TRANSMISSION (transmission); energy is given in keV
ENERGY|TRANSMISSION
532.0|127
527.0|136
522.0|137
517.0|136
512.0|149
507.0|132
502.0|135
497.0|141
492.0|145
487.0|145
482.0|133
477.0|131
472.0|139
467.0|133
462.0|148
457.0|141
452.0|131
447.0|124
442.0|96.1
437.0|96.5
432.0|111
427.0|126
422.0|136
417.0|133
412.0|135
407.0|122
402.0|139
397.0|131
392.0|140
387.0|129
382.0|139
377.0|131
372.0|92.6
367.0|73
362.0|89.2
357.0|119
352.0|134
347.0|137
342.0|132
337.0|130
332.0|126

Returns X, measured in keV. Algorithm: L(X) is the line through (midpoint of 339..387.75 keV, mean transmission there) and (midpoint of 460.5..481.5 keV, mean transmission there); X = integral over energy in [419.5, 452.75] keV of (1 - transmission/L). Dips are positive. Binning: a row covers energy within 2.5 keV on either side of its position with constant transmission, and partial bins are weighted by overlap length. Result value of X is 3.5 keV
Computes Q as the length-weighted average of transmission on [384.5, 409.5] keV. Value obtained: 132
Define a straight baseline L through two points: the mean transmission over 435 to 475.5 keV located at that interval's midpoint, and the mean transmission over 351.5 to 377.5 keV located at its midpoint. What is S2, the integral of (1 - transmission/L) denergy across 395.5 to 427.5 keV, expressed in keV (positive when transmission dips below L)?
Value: -4.8 keV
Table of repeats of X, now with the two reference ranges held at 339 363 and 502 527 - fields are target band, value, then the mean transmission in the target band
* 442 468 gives 0.25 keV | 132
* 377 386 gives -0.58 keV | 135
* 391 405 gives -0.82 keV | 136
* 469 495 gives -0.63 keV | 139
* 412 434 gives 0.43 keV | 128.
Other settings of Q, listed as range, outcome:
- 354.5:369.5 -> 93.7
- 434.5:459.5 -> 118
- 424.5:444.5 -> 107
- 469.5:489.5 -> 137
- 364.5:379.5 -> 98.9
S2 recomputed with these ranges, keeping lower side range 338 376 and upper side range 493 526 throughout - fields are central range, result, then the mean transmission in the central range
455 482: -1.3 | 138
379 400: -3.0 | 135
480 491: -0.5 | 140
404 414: -0.6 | 129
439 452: 1.4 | 114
